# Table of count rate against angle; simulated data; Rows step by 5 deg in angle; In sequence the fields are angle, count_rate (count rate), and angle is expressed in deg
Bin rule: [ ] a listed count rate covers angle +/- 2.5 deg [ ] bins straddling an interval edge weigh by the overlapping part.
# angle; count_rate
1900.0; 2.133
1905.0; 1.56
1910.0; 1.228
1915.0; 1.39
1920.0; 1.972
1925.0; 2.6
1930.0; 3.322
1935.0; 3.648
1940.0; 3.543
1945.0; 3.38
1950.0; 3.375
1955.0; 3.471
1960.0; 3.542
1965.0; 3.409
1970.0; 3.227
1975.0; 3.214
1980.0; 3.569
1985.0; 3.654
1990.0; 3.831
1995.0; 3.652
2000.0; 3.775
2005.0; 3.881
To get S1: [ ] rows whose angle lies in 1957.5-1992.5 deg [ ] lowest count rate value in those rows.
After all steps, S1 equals 3.214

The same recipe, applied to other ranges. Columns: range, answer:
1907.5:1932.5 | 1.228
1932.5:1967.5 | 3.375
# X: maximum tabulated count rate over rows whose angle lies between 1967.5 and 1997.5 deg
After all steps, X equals 3.831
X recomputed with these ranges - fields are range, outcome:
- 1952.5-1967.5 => 3.542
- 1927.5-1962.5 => 3.648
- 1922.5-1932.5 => 3.322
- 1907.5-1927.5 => 2.6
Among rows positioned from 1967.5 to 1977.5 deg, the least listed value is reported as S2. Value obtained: 3.214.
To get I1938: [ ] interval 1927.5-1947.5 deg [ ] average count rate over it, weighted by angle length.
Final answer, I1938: 3.47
